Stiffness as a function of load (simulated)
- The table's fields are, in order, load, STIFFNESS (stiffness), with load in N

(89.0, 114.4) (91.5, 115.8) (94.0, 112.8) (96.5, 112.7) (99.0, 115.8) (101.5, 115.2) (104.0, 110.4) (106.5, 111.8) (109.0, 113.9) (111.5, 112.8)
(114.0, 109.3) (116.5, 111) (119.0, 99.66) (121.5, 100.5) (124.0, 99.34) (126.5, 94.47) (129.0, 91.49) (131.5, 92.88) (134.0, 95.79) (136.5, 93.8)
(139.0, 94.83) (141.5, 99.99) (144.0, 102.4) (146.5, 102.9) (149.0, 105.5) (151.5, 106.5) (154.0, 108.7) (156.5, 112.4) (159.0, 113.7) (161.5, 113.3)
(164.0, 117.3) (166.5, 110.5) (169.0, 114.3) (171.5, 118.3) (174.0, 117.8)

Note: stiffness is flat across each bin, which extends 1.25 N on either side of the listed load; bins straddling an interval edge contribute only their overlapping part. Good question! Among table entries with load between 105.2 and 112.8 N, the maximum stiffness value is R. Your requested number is 113.9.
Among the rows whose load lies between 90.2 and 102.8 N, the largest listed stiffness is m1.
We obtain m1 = 115.8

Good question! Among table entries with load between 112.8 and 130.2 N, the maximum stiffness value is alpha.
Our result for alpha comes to 111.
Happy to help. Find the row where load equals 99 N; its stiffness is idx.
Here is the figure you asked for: 115.8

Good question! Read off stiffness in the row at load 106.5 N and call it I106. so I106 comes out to 111.8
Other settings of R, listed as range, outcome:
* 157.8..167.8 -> 117.3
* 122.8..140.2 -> 99.34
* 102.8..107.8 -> 111.8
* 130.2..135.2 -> 95.79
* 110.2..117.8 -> 112.8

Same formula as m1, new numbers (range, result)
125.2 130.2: 94.47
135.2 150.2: 105.5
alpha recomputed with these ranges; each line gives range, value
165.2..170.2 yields 114.3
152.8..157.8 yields 112.4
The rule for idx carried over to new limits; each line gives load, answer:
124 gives 99.34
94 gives 112.8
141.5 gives 99.99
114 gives 109.3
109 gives 113.9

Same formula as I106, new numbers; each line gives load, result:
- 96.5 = 112.7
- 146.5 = 102.9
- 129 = 91.49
